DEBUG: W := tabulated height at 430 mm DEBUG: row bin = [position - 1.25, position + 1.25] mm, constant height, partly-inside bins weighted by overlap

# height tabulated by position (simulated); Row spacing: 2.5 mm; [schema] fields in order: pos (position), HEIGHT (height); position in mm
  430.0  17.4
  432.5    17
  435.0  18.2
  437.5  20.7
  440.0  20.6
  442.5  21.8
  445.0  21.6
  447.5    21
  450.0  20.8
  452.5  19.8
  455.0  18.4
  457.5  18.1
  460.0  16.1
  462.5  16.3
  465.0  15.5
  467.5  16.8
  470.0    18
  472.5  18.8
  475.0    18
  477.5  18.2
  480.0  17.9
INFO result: 17.4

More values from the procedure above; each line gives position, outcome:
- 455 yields 18.4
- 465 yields 15.5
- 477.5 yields 18.2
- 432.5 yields 17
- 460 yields 16.1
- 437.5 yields 20.7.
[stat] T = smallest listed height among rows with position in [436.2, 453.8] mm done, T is 19.8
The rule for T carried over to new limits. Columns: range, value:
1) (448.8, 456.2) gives 18.4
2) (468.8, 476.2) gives 18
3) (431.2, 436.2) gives 17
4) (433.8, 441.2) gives 18.2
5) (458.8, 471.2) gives 15.5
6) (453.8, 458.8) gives 18.1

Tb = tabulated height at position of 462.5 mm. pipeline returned 16.3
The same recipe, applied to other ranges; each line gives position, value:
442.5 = 21.8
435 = 18.2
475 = 18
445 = 21.6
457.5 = 18.1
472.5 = 18.8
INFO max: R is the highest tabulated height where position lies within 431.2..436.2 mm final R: 18.2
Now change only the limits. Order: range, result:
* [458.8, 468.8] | 16.8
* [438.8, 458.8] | 21.8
